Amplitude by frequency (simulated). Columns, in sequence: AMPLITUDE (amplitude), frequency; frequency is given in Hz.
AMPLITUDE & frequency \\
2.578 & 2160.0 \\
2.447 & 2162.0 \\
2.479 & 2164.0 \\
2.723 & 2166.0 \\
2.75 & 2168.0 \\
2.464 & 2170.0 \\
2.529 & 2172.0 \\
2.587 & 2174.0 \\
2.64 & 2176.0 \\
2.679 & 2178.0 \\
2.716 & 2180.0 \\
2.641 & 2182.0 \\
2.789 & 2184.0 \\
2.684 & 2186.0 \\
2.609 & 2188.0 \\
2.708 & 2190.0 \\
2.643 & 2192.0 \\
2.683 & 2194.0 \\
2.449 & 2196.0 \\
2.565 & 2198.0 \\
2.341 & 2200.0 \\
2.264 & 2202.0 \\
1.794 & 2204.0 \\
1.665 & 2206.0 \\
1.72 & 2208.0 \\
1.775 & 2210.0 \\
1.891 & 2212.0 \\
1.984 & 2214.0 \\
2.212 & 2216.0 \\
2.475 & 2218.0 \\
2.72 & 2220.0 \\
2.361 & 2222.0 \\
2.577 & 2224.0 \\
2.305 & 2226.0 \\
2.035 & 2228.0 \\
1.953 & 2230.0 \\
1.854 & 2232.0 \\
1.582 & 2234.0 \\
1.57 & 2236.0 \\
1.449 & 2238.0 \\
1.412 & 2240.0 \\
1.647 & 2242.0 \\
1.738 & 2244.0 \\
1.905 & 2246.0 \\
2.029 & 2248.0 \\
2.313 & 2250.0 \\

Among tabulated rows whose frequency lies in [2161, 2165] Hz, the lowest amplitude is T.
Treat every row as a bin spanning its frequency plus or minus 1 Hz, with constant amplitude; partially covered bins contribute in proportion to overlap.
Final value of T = 2.447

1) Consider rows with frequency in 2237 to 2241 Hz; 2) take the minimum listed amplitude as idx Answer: 1.412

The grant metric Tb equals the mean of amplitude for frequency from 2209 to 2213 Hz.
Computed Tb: 1.83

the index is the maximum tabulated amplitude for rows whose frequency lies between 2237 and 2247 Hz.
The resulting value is 1.905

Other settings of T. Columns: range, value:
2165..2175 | 2.464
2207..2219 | 1.72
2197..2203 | 2.264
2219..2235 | 1.582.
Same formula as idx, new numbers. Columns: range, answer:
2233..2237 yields 1.57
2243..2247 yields 1.738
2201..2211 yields 1.665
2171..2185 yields 2.529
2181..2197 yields 2.449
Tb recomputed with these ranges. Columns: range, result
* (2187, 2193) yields 2.65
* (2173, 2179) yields 2.64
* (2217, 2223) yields 2.52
